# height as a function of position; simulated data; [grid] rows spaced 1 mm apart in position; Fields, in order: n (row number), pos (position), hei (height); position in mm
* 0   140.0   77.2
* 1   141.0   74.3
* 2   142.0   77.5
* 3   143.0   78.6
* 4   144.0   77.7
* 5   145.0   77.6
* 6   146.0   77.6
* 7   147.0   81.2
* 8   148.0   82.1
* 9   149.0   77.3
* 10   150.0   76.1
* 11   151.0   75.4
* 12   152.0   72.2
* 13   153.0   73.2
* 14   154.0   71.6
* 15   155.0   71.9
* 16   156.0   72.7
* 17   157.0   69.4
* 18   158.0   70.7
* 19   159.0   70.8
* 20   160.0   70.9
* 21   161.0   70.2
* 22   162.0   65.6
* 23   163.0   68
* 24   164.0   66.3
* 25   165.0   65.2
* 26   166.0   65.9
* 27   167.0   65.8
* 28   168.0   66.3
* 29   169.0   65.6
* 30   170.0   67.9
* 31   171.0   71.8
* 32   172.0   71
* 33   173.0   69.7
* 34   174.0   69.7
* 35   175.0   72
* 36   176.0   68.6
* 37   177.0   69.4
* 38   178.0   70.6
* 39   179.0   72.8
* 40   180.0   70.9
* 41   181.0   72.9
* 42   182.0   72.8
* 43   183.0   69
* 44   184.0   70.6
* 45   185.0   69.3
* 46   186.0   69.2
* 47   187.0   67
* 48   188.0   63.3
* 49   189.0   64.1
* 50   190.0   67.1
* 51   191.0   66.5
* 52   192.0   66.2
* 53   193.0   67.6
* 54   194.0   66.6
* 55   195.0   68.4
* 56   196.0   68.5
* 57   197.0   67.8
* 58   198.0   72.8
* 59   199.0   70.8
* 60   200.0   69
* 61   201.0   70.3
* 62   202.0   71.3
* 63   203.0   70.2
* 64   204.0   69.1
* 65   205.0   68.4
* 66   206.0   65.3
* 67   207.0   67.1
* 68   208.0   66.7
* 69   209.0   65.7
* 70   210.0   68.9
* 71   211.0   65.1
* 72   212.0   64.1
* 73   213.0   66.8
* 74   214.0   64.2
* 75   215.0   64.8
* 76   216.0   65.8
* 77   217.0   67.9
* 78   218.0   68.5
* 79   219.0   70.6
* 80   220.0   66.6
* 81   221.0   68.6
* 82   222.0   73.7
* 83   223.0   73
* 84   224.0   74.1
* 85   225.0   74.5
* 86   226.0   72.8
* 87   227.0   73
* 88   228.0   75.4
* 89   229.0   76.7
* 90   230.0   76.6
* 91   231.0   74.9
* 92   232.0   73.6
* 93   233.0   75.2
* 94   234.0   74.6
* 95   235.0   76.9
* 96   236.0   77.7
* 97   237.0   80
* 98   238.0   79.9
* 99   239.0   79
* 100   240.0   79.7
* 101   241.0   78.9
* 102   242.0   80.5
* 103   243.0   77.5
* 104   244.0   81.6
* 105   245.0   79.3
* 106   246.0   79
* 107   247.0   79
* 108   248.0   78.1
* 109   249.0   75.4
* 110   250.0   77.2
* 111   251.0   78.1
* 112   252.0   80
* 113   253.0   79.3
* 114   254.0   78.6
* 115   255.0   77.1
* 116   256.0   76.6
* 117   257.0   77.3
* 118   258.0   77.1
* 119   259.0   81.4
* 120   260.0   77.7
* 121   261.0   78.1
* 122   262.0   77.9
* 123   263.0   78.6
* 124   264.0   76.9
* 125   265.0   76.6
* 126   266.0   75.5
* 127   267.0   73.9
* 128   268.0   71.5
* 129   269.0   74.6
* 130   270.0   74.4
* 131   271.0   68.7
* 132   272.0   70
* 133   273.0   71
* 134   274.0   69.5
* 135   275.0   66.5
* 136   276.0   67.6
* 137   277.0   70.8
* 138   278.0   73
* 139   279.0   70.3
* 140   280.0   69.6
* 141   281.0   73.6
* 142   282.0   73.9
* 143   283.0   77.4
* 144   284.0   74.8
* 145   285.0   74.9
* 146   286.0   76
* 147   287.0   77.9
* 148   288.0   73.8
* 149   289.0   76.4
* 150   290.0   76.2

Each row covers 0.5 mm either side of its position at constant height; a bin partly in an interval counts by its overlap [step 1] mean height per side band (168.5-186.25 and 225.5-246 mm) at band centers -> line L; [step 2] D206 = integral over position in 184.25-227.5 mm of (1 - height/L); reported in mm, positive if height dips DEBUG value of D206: 3.1 mm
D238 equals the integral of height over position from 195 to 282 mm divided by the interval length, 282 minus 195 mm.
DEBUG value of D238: 73.3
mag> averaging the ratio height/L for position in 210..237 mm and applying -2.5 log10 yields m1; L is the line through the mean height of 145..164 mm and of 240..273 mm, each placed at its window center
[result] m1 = 0.06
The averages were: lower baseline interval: 73.1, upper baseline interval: 77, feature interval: 71.5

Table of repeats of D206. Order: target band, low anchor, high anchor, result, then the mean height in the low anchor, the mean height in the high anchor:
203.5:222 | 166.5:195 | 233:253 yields 1.7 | 68.7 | 78.5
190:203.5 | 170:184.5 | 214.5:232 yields 0.4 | 70.7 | 71.7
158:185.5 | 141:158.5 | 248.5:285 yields 2.2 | 75.4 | 74.7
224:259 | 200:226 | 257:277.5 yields -2.9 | 68.5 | 74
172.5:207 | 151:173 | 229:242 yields 1.6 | 69.3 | 77.4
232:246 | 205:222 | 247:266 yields -0.9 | 66.9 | 77.9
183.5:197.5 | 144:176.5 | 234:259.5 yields 1.2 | 71.4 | 78.5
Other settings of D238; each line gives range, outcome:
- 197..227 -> 68.9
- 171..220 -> 68.5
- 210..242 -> 72.7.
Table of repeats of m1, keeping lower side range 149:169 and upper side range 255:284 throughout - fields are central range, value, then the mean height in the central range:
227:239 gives -0.06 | 76.5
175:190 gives 0.02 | 69.3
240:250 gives -0.08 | 78.8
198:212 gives 0.05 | 68.3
